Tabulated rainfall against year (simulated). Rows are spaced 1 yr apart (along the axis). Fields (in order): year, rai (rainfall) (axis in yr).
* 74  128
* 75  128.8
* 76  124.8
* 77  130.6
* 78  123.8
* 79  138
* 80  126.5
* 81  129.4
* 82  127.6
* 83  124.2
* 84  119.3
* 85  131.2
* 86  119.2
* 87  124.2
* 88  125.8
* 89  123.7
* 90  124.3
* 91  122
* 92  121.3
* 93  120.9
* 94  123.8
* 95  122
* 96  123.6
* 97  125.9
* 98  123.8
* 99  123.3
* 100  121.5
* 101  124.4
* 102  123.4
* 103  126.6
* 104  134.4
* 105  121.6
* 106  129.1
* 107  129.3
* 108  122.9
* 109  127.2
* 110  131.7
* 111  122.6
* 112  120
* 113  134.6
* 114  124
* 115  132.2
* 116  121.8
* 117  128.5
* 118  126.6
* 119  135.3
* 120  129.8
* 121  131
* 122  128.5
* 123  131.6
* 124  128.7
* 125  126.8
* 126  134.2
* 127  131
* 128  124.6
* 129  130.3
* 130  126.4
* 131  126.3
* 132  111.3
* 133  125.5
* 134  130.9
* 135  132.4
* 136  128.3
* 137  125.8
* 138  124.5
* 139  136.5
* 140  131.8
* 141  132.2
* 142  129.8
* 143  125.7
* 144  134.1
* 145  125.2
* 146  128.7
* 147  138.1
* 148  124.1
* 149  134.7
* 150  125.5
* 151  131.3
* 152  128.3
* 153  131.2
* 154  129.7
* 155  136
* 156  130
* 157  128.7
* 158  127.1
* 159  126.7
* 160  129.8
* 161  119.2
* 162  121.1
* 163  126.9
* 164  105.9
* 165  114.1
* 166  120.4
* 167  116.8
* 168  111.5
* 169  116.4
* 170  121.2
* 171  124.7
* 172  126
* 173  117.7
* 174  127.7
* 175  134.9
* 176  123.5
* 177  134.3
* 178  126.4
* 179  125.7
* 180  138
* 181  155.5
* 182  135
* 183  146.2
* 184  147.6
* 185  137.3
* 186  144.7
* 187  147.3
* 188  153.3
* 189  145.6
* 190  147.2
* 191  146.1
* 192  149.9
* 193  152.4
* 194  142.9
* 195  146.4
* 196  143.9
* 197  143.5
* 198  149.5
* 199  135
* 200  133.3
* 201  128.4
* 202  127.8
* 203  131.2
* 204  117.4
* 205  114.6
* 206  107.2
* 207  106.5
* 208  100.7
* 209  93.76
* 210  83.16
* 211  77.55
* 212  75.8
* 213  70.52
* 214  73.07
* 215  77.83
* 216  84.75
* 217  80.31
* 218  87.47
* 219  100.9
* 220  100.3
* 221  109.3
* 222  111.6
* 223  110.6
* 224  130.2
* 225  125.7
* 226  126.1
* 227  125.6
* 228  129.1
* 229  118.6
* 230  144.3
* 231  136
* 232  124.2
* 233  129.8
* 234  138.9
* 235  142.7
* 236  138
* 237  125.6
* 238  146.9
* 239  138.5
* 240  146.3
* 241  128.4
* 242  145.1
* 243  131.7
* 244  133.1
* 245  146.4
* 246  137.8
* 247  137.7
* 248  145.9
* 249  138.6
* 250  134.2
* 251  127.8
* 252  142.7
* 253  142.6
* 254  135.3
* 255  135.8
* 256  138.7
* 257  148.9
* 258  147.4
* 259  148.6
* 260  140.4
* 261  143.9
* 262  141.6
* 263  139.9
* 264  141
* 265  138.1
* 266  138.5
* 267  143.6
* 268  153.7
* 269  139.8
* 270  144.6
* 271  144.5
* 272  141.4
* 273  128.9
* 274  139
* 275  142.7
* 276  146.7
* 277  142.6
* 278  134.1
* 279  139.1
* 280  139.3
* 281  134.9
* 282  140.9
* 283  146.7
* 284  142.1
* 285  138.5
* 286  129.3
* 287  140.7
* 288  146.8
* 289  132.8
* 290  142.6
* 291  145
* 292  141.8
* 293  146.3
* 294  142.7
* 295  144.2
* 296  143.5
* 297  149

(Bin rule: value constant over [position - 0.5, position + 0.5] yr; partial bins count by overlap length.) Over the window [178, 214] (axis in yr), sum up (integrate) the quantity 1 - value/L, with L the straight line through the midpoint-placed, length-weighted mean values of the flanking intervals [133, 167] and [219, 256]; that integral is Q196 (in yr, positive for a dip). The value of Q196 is 0.5 yr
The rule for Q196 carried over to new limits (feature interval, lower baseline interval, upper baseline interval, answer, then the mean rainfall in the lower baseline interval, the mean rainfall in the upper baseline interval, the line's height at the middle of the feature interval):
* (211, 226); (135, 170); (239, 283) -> 4.3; 126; 140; 135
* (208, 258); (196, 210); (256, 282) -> 3.7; 122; 142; 131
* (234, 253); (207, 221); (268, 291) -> -4.7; 86.7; 140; 111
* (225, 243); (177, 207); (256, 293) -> 0.7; 138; 141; 140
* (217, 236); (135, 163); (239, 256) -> 2.1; 129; 138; 136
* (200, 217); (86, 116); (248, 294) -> 4.6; 125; 141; 135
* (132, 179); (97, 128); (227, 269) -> 1.6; 127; 139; 131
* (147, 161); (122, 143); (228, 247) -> 0.1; 128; 136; 130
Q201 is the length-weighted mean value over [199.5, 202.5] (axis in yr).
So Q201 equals 130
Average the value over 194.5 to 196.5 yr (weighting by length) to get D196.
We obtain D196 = 145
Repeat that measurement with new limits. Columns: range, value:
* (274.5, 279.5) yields 141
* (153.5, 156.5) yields 132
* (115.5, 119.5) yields 128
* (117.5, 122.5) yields 130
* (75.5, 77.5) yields 128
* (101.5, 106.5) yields 127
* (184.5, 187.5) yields 143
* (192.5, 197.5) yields 146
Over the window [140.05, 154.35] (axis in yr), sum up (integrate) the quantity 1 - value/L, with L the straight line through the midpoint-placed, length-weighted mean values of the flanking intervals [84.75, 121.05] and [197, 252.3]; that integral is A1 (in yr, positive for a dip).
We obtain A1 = -0.7 yr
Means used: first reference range 126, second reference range 120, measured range 130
